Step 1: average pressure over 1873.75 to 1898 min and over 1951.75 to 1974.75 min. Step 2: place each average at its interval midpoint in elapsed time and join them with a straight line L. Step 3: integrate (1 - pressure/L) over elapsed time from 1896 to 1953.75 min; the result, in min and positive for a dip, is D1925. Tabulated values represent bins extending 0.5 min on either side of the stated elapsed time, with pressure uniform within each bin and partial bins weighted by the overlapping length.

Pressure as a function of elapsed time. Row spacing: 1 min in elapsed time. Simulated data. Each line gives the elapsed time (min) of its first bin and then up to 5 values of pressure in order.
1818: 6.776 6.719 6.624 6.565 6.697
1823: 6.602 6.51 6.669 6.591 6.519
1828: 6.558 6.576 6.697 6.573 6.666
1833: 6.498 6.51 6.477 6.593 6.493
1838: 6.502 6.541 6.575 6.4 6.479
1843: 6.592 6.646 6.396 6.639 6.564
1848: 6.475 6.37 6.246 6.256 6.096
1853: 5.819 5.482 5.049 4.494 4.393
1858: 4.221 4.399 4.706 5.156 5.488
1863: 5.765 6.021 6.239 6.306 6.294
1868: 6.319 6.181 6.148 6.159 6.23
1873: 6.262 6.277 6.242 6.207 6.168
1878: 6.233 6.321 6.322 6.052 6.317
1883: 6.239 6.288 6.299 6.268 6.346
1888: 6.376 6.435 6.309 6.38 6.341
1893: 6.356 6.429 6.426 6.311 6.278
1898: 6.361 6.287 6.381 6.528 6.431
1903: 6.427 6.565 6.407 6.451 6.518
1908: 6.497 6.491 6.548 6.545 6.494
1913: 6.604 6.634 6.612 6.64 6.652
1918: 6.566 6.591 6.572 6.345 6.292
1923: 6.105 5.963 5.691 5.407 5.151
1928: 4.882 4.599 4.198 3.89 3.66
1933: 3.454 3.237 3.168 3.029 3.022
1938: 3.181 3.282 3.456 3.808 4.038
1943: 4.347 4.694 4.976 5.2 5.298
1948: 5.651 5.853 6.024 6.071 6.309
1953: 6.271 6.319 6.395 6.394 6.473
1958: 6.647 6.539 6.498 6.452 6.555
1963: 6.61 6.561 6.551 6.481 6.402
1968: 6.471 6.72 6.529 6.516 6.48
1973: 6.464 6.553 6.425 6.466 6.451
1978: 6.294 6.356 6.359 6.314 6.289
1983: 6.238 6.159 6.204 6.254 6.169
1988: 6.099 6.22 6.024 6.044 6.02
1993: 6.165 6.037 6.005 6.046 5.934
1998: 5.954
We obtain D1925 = 8.1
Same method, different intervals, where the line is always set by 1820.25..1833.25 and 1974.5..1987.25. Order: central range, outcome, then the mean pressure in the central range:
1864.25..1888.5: 0.9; 6.25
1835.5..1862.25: 2.7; 5.9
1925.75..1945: 7.4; 3.93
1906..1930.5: 1.2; 6.12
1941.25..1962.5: 1.8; 5.83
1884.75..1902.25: 0.3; 6.36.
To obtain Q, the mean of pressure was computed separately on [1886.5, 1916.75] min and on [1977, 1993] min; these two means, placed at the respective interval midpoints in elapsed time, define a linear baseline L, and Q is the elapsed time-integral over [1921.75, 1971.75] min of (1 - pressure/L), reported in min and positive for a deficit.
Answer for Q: 7.6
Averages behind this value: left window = 6.45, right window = 6.21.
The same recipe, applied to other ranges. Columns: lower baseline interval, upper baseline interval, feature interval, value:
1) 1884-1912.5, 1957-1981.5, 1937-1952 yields 4.08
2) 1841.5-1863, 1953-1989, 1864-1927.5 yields -3.70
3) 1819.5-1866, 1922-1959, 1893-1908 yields -2.73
